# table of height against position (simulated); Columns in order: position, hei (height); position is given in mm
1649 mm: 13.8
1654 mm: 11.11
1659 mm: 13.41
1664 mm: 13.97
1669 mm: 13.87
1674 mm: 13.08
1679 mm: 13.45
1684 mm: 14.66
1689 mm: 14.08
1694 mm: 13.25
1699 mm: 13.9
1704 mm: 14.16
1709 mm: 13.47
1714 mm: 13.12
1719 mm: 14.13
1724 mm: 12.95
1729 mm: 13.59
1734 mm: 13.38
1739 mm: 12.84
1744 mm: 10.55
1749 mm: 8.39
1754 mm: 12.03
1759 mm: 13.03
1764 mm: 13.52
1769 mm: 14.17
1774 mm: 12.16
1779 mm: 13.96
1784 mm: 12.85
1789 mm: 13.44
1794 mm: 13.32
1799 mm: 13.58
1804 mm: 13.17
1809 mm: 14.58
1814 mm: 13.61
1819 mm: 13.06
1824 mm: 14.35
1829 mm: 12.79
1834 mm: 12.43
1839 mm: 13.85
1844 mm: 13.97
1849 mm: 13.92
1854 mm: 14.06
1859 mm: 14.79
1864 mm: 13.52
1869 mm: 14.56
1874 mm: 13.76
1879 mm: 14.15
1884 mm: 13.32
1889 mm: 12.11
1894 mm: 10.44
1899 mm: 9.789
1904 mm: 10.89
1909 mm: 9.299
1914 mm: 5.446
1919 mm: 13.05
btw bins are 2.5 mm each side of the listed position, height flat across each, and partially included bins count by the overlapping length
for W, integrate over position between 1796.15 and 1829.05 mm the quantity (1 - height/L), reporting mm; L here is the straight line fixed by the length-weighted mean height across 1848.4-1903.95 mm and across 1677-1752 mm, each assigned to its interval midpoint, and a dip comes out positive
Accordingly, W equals -1.58 mm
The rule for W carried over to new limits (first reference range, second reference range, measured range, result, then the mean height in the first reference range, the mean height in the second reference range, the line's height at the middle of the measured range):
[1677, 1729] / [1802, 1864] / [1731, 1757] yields 4.2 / 13.7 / 13.7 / 13.7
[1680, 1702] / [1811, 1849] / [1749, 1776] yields 2.2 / 13.9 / 13.5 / 13.7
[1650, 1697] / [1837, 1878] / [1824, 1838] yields 0.9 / 13.4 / 14.1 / 14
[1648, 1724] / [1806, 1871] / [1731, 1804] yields 5.3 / 13.5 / 13.8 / 13.7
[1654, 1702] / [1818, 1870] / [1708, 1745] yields 1.5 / 13.6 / 13.8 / 13.7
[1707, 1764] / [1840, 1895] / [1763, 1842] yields -2.1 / 12.5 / 13.6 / 13.1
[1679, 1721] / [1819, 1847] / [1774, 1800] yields 0.5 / 13.8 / 13.4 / 13.6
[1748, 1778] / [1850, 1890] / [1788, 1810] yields -1.0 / 12.5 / 13.9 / 13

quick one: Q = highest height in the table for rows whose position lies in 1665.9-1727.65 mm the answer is 14.66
